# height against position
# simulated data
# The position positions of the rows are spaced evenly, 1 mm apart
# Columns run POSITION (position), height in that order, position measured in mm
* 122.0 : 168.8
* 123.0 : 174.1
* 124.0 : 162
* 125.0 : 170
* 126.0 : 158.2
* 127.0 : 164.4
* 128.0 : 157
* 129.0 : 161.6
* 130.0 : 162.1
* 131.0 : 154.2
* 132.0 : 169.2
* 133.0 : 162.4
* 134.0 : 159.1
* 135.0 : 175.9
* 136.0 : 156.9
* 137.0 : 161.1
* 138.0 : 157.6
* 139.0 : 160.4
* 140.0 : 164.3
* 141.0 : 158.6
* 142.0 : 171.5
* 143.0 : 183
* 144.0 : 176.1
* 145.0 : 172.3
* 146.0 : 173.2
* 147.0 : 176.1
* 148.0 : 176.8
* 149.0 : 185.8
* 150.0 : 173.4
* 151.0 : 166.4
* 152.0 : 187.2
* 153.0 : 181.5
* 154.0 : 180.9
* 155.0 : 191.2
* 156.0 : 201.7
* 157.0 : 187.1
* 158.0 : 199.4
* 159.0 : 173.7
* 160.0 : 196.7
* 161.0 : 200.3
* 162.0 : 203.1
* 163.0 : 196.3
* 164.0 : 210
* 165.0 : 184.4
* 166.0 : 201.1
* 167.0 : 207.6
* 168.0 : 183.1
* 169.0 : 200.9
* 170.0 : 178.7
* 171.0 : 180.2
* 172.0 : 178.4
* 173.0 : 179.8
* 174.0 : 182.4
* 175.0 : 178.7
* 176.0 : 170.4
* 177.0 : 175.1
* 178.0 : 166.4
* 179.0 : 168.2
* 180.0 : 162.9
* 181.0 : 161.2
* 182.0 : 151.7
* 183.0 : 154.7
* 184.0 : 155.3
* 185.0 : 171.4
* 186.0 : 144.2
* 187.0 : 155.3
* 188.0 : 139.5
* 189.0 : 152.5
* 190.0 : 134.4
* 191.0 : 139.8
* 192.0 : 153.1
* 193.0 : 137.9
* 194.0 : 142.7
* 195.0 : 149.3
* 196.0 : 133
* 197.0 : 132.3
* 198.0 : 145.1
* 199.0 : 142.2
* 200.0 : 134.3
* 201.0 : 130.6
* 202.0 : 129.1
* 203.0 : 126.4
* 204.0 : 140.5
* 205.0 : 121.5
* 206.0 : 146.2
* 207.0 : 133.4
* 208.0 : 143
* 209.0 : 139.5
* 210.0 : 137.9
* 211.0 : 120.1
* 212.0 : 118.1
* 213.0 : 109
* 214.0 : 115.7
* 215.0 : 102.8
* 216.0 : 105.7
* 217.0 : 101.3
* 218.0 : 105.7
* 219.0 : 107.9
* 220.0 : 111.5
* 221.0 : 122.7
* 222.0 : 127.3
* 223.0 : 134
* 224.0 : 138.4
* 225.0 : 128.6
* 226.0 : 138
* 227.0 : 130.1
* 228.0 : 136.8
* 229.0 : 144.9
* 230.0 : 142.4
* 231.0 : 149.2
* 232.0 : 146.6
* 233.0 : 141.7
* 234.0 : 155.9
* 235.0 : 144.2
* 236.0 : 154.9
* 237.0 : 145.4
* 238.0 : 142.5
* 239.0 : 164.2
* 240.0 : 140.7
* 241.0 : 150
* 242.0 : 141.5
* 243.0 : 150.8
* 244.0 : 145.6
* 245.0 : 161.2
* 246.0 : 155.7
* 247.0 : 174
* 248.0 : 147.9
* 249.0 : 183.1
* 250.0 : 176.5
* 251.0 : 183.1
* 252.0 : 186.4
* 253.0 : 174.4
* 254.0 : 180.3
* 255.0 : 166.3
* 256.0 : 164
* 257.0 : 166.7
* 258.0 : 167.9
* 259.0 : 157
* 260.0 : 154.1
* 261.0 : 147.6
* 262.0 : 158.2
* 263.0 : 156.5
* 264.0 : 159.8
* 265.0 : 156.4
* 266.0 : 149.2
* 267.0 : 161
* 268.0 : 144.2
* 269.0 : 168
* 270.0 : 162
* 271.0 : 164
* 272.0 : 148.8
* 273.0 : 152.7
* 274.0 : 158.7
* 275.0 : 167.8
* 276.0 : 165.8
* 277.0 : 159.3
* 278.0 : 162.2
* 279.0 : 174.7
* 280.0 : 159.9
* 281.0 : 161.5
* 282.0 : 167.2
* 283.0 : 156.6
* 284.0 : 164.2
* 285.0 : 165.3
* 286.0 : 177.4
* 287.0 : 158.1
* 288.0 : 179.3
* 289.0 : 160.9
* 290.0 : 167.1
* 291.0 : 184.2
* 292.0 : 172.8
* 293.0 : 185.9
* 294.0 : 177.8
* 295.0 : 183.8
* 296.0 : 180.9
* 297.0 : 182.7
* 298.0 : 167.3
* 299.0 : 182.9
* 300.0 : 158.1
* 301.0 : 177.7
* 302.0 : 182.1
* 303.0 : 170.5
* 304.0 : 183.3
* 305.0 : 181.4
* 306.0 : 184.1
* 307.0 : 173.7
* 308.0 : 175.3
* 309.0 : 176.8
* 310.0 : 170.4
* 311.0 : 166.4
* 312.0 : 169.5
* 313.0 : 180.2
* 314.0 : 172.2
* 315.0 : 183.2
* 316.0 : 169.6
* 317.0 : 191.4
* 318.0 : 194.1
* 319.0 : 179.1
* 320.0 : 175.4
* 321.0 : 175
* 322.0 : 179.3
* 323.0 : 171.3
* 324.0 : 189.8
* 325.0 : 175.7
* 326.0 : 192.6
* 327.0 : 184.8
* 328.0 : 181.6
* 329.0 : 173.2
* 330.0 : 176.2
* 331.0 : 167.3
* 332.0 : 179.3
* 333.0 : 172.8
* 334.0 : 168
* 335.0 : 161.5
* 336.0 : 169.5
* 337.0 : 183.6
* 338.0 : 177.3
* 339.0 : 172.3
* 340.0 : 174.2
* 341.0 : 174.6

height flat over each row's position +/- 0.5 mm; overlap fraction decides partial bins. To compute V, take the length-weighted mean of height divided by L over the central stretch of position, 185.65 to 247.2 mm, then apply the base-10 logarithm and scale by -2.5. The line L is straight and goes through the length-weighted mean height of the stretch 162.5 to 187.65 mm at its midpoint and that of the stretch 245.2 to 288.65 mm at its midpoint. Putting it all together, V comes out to 0.24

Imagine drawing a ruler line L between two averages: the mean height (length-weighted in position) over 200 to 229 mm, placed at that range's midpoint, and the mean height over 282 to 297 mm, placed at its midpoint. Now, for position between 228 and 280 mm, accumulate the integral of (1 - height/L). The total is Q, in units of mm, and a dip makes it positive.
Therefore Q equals -2.8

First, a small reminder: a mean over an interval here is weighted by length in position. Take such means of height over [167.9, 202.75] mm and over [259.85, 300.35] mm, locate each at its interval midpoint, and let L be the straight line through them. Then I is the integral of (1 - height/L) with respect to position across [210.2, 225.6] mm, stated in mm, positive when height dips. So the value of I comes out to 4.1 mm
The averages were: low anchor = 156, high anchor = 165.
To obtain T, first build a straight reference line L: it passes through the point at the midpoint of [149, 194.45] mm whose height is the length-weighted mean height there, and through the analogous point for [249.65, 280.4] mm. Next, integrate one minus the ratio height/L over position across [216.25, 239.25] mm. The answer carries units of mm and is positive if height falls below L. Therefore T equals 4.5 mm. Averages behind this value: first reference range 174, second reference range 163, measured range 135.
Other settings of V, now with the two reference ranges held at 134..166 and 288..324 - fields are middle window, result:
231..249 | 0.18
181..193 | 0.19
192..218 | 0.35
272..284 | 0.10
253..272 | 0.11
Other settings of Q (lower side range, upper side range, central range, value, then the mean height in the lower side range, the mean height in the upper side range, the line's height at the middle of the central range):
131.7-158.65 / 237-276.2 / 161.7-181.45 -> -1.41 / 174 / 160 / 171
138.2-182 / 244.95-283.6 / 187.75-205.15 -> 3.63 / 181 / 163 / 175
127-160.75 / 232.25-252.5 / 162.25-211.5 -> 2.68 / 173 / 157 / 166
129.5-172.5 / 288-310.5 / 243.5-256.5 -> 0.61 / 180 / 176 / 177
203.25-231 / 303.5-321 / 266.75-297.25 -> -0.98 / 126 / 178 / 162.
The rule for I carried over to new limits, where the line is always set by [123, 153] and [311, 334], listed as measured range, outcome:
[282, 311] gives 0.46 mm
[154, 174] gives -2.66 mm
